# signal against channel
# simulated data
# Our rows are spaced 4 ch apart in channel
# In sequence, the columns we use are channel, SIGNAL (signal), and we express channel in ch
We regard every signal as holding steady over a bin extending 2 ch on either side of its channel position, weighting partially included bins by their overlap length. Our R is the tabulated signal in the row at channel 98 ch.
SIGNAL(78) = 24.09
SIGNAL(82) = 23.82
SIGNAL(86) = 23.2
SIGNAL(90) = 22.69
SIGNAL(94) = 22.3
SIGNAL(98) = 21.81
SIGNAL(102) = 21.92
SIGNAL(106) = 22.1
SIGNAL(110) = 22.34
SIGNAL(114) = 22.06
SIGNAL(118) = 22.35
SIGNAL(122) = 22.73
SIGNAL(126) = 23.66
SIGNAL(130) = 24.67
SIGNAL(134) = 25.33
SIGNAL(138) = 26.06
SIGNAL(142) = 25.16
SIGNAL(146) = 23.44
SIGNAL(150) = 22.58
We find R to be 21.81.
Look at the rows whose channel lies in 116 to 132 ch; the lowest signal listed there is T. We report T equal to 22.35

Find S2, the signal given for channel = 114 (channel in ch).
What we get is 22.06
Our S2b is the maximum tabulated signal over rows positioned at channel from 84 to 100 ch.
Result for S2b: 23.2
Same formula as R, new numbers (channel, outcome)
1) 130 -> 24.67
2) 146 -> 23.44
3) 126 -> 23.66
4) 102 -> 21.92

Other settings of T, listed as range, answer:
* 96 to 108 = 21.81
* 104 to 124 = 22.06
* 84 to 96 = 22.3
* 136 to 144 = 25.16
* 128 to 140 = 24.67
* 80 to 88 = 23.2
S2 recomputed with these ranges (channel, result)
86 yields 23.2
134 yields 25.33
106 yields 22.1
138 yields 26.06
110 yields 22.34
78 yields 24.09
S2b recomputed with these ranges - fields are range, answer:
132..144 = 26.06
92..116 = 22.34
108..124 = 22.73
